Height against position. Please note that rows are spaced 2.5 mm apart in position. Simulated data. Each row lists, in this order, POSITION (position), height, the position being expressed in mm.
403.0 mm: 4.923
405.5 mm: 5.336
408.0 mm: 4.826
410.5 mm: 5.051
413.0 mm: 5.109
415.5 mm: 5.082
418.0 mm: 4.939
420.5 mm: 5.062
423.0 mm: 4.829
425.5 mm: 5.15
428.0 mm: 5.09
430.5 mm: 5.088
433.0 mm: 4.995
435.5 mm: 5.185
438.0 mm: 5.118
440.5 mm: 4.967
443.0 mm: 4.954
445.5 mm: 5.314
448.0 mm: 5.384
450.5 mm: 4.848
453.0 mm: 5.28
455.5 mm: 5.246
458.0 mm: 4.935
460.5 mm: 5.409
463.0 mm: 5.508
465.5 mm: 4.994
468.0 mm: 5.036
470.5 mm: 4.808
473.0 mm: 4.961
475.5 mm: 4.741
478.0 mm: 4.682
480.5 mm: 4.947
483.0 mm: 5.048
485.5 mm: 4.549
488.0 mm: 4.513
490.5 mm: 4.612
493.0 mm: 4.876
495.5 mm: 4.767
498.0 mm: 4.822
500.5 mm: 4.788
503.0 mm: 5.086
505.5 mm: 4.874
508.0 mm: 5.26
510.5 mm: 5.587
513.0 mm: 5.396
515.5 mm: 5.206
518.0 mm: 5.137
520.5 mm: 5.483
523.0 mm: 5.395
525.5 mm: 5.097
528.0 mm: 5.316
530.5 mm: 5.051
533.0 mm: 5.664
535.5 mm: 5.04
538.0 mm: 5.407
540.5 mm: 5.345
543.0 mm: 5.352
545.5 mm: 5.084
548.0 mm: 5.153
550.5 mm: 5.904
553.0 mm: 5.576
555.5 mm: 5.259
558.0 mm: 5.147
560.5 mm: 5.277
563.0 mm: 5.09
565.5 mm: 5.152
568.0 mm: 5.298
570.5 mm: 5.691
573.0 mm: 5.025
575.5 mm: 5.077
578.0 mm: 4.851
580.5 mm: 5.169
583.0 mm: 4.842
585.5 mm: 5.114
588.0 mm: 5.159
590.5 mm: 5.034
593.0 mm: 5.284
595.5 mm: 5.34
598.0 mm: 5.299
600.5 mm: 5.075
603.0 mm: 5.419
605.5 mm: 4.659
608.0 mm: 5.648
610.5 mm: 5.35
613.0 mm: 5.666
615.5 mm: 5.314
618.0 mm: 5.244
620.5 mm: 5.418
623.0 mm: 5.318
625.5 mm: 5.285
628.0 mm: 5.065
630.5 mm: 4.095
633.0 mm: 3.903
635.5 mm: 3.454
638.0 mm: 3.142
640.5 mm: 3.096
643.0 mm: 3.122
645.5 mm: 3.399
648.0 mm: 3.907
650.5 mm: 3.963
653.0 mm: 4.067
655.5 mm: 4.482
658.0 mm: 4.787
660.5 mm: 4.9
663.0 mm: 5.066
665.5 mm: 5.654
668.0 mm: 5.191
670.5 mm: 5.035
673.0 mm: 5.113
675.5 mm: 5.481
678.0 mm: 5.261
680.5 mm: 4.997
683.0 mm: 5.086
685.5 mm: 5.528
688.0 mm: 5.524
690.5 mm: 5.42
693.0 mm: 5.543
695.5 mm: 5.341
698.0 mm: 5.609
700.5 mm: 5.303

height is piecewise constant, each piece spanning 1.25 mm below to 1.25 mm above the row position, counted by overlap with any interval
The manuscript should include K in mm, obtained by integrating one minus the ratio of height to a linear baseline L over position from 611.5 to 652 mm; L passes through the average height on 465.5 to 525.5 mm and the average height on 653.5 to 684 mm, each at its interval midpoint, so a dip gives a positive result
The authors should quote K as 5.6 mm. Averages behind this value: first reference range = 4.98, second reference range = 5.06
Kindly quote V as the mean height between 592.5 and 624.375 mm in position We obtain 5.31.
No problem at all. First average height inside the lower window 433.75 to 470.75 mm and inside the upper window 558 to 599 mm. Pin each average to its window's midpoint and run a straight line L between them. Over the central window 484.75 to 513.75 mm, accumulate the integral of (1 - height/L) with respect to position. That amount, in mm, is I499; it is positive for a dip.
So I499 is 1.3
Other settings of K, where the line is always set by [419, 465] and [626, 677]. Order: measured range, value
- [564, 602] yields -4.5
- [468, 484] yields 0.4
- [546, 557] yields -1.7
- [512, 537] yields -2.3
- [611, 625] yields -2.8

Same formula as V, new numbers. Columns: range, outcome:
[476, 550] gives 5.09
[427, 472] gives 5.12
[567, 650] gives 4.8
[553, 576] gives 5.25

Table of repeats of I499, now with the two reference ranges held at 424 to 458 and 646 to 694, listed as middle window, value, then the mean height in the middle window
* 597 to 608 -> -0.3 mm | 5.17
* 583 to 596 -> -0.3 mm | 5.14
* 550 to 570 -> -1.1 mm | 5.33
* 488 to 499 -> 0.7 mm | 4.74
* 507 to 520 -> -0.7 mm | 5.33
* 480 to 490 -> 0.7 mm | 4.74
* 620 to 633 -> 0.2 mm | 4.91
